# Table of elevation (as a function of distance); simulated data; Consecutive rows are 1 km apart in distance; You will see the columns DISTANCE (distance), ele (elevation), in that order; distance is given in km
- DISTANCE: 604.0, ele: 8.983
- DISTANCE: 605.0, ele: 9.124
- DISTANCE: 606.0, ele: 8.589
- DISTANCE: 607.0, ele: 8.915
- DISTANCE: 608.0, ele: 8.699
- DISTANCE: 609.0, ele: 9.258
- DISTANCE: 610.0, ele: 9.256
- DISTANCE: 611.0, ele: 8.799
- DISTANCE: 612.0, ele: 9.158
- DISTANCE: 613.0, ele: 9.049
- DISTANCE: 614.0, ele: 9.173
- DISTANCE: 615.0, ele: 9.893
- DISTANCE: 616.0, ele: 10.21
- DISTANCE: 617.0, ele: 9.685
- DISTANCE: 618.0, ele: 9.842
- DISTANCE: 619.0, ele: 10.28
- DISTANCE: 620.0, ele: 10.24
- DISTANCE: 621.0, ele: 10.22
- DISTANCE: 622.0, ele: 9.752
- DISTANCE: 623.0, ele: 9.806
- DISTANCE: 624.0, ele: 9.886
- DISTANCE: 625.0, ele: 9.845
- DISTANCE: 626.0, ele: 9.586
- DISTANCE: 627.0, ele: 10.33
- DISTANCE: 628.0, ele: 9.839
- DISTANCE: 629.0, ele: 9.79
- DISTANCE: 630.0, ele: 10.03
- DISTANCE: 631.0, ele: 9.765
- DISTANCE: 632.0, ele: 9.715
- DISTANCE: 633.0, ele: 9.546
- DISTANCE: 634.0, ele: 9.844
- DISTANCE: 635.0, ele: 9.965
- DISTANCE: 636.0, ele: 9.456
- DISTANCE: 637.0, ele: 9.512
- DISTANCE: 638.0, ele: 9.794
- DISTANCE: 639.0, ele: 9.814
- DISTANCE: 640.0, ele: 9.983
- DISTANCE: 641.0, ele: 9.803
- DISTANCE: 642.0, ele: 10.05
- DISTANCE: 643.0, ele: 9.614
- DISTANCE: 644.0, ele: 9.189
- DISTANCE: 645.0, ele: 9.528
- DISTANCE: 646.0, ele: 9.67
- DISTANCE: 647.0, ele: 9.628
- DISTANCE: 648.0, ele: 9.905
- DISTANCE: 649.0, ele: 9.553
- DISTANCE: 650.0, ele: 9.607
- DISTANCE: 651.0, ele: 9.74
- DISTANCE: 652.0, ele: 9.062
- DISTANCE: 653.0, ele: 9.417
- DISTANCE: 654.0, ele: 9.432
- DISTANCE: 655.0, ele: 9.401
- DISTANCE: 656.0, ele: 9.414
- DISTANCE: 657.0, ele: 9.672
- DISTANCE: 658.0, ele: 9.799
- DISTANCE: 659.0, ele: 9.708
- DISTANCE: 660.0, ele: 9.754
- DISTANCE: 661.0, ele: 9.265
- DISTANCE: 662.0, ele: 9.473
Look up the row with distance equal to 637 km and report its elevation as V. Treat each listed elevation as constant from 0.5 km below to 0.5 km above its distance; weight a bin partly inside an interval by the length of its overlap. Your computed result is 9.512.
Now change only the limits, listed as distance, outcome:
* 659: 9.708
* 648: 9.905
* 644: 9.189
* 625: 9.845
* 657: 9.672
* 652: 9.062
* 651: 9.74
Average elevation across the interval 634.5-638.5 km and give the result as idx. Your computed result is 9.68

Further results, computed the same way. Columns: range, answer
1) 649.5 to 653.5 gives 9.46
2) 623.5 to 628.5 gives 9.9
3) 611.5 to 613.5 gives 9.1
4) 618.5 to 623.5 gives 10.1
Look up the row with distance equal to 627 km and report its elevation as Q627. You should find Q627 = 10.33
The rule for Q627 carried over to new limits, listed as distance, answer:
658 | 9.799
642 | 10.05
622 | 9.752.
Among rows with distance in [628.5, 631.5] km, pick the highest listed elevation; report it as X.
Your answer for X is 10.03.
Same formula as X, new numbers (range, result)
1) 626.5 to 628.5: 10.33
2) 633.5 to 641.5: 9.983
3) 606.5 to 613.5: 9.258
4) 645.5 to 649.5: 9.905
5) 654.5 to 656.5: 9.414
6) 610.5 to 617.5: 10.21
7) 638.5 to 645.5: 10.05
